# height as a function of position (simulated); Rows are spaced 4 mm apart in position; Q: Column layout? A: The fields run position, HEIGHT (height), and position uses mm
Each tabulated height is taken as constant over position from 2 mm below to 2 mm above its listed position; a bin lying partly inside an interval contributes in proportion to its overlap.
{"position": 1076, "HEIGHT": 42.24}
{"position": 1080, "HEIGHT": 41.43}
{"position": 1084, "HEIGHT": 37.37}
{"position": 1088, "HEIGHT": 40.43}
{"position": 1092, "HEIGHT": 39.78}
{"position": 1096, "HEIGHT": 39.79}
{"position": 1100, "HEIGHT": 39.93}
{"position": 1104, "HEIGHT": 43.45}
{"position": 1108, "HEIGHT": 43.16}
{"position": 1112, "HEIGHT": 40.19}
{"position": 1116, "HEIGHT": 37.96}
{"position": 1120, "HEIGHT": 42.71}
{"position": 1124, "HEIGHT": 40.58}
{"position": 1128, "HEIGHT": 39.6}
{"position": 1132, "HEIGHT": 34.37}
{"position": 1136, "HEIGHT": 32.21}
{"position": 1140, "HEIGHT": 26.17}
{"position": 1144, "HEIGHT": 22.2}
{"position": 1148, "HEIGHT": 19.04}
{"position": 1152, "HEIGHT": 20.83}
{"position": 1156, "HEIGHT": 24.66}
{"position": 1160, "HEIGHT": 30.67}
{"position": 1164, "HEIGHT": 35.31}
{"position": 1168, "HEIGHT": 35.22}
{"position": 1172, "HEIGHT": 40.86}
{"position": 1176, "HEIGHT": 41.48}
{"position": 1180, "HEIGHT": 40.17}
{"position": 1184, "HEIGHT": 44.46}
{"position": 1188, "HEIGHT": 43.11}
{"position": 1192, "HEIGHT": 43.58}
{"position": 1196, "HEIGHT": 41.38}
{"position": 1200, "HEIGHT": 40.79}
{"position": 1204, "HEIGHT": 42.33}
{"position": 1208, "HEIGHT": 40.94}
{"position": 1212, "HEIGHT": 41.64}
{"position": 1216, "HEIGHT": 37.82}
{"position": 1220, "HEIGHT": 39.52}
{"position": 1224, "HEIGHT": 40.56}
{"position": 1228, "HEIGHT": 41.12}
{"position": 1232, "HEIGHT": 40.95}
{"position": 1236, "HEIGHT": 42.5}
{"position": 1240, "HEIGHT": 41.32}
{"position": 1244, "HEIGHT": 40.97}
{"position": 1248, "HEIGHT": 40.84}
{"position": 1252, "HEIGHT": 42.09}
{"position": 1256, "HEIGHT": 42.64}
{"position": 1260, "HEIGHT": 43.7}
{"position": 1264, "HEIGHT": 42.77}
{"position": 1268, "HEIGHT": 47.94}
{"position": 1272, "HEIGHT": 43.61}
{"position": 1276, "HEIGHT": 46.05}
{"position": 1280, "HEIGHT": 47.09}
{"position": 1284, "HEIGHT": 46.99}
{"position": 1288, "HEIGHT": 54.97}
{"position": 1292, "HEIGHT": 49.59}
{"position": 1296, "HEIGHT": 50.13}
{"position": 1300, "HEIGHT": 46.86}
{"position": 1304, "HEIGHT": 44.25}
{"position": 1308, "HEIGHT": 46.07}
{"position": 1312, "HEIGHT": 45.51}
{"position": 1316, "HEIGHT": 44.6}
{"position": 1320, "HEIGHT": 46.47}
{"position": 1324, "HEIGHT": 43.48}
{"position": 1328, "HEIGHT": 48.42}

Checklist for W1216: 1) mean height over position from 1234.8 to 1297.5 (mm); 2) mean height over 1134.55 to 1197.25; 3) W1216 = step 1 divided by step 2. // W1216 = 1.34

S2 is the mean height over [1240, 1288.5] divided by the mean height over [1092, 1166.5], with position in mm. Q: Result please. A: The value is 1.30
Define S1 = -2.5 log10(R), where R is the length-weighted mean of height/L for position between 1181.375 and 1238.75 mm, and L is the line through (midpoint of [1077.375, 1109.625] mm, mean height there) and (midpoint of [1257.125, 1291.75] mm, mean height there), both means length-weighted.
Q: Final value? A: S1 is 0.08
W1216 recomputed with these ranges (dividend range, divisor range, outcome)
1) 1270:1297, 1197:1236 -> 1.18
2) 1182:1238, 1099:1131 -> 1.02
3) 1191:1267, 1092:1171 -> 1.21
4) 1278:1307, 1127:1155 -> 1.78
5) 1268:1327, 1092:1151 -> 1.31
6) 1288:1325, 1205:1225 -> 1.17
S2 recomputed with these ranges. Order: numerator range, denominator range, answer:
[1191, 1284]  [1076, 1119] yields 1.05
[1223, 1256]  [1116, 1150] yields 1.28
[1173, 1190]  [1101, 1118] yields 1.03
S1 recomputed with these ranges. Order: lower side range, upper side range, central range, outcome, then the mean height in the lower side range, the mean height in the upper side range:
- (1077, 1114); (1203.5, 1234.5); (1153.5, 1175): 0.21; 40.7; 40.6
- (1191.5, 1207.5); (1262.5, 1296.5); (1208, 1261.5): 0.08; 41.8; 47.6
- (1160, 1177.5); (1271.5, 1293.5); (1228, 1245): 0.06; 37.3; 48.3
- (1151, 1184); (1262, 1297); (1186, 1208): -0.11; 34.7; 47.6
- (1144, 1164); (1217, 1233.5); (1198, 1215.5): -0.14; 24.8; 40.4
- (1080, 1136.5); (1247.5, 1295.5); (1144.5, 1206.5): 0.18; 39.7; 46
